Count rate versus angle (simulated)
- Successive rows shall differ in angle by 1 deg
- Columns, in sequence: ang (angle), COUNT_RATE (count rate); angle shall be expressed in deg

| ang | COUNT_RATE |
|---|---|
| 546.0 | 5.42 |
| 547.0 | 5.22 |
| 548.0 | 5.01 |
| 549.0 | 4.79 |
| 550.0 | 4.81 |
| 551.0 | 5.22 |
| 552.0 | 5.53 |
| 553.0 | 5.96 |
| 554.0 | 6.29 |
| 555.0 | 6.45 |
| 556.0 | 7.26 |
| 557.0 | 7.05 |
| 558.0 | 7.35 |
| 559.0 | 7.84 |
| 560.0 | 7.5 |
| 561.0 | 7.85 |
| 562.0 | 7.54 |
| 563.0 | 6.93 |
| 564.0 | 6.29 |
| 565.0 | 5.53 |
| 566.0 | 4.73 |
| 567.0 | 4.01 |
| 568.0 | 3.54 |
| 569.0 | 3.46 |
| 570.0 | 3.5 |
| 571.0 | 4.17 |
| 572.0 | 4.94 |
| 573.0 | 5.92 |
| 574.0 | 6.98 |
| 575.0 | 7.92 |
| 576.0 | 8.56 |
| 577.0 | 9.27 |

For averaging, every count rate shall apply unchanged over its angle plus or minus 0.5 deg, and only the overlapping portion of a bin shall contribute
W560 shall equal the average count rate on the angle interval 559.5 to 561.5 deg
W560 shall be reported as 7.67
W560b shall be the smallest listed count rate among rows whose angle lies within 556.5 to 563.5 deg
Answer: 6.93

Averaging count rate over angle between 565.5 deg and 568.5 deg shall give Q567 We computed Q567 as 4.09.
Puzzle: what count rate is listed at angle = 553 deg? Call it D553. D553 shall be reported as 5.96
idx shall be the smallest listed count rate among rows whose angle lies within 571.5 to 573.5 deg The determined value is 4.94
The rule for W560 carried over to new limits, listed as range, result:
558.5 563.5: 7.53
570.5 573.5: 5.01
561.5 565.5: 6.57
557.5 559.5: 7.59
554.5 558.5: 7.03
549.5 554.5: 5.56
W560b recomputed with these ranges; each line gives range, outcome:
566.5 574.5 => 3.46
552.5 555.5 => 5.96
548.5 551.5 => 4.79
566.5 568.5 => 3.54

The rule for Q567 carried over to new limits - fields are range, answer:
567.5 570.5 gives 3.5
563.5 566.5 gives 5.52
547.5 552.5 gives 5.07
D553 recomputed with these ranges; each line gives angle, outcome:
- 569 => 3.46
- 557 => 7.05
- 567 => 4.01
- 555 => 6.45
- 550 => 4.81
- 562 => 7.54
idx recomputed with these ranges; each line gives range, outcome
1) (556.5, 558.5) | 7.05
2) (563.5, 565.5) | 5.53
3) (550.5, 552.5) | 5.22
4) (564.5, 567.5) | 4.01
